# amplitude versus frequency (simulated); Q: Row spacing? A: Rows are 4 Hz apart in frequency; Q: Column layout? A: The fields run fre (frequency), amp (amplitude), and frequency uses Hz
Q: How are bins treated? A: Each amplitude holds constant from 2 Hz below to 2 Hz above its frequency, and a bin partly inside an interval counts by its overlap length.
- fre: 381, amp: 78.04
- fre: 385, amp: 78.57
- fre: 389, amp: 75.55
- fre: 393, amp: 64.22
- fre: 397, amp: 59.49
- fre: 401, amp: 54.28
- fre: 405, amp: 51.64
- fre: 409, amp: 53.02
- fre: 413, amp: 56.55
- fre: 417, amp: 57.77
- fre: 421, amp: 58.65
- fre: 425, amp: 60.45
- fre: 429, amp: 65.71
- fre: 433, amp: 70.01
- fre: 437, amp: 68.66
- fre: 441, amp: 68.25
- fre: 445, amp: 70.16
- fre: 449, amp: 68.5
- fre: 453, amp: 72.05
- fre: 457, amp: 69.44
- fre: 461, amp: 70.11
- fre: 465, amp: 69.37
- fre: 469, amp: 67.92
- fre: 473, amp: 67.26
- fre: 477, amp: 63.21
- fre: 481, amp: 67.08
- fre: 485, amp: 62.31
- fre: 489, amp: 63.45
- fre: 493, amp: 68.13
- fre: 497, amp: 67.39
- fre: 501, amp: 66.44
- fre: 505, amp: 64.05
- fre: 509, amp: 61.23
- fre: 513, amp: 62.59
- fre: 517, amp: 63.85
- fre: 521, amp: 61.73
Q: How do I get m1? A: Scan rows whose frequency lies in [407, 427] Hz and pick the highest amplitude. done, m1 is 60.45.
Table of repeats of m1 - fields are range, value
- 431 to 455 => 72.05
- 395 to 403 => 59.49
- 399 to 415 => 56.55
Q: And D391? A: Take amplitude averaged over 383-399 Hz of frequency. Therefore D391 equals 69.5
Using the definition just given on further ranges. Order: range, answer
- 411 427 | 58.4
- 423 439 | 66.2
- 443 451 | 69.3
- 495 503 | 66.9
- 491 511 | 65.4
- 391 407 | 57.4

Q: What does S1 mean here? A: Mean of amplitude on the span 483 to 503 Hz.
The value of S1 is 65.5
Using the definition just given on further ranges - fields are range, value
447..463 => 70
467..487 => 65.6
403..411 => 52.3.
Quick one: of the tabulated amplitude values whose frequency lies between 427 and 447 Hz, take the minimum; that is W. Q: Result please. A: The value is 65.71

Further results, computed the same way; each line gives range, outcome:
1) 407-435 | 53.02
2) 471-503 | 62.31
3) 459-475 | 67.26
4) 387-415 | 51.64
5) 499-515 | 61.23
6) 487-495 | 63.45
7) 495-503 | 66.44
